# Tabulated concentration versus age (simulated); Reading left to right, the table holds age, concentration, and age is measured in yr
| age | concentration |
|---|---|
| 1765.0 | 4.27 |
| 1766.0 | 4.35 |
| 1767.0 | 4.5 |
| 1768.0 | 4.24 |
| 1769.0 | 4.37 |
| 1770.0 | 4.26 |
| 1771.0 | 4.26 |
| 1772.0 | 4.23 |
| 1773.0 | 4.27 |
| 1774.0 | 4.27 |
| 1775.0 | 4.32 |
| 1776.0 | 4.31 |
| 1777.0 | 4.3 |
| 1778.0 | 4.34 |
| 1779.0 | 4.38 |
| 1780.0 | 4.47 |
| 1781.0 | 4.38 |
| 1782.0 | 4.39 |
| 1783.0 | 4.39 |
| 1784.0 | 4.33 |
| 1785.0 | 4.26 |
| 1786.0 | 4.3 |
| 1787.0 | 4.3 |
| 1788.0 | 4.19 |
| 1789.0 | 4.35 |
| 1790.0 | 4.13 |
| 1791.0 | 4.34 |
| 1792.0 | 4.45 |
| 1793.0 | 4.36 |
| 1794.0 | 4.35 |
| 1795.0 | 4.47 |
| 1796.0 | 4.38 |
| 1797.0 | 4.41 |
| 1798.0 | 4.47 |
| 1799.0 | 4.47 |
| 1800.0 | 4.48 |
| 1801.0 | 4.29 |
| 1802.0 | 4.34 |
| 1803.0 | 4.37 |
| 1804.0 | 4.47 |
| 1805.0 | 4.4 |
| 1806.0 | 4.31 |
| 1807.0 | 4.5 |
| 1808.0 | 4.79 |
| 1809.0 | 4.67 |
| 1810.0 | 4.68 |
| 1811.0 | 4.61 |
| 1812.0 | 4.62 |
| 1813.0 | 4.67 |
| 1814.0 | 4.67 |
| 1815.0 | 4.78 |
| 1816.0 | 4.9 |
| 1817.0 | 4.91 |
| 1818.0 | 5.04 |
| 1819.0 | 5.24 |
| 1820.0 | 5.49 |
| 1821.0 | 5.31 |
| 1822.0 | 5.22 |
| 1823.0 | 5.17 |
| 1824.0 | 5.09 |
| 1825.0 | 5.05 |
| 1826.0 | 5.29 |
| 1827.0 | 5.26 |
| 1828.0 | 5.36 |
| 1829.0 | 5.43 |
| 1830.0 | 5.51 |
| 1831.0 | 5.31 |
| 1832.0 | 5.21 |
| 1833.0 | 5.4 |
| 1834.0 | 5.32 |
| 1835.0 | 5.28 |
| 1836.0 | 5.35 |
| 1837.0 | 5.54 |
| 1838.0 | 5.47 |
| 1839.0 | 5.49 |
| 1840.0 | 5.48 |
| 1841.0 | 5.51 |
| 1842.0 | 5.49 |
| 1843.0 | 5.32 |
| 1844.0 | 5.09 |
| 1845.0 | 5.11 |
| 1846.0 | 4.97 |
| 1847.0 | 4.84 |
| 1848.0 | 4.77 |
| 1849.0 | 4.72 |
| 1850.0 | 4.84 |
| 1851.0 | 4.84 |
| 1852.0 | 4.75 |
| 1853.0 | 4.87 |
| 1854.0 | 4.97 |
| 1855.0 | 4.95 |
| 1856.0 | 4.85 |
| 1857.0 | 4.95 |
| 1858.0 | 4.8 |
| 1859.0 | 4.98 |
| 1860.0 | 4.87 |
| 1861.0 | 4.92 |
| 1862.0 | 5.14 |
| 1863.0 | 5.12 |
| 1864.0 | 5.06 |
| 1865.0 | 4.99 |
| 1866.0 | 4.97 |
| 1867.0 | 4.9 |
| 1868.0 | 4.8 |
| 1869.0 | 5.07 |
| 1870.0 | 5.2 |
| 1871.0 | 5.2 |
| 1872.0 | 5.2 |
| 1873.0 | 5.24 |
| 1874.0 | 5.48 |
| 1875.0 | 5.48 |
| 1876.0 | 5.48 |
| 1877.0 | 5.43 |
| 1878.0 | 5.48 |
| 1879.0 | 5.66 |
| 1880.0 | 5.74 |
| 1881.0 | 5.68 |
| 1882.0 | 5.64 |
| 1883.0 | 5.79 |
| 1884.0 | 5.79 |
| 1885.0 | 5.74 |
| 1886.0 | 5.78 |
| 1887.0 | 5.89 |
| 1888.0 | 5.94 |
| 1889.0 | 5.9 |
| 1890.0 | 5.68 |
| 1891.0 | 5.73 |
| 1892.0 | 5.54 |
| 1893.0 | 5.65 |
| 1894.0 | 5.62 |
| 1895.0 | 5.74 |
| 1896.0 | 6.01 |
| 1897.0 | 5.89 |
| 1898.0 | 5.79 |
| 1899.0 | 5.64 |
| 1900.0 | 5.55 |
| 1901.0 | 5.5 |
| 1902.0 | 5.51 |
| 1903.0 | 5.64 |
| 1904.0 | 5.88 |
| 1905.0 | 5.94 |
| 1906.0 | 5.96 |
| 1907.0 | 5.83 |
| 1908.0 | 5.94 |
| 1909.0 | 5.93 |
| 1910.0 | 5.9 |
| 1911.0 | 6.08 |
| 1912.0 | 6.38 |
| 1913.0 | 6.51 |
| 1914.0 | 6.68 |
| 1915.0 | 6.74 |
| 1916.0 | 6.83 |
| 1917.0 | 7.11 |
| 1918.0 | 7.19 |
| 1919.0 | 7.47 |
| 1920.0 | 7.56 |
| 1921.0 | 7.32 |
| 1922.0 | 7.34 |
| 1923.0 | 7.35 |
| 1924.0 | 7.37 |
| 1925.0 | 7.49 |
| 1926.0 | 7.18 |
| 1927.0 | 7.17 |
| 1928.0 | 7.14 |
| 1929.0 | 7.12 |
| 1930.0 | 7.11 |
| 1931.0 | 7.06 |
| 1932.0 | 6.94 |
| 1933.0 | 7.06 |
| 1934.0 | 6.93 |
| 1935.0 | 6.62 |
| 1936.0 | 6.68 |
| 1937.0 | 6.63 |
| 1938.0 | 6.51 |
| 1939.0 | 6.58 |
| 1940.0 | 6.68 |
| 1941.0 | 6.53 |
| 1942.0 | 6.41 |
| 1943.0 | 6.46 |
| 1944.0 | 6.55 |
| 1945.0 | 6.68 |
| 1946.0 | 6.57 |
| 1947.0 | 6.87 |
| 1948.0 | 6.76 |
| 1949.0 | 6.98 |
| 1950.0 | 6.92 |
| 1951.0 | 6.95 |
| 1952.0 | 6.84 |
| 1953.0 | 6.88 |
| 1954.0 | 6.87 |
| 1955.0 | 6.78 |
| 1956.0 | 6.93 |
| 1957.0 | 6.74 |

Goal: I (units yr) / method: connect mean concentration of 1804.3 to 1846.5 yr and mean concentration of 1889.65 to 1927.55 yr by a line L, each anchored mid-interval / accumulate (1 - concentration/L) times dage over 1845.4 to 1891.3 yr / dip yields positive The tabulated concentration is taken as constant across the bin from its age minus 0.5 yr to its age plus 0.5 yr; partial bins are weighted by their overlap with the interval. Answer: 4.0 yr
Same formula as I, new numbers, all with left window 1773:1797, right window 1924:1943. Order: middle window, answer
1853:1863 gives 1.16 yr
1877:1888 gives 0.54 yr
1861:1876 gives 1.64 yr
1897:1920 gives 0.91 yr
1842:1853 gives 0.93 yr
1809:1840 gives -0.84 yr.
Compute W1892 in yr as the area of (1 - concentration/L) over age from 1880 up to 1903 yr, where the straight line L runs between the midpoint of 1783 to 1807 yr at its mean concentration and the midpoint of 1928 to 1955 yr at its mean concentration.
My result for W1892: 0.9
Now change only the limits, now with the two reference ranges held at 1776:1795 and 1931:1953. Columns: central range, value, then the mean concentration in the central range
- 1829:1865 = 1.0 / 5.12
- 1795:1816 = 0.5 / 4.53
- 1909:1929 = -1.8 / 6.97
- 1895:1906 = 0.6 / 5.75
